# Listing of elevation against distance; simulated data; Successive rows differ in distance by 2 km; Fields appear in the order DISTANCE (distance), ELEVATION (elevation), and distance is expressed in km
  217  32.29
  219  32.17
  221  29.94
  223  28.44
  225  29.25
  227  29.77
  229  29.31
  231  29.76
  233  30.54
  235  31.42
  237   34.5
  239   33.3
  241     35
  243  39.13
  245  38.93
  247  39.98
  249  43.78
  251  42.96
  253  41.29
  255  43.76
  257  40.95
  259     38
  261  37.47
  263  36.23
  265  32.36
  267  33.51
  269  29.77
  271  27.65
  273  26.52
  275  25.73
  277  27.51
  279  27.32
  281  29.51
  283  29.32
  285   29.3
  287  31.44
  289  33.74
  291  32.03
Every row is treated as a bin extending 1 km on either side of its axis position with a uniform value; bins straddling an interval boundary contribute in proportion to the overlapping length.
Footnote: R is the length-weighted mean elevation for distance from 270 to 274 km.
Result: 27.1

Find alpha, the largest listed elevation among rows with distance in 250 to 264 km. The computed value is 43.76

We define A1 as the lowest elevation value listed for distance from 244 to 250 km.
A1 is 38.93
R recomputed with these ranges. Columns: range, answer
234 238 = 33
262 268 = 34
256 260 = 39.5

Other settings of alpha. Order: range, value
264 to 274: 33.51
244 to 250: 43.78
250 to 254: 42.96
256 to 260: 40.95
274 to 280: 27.51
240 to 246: 39.13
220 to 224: 29.94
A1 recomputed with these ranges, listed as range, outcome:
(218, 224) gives 28.44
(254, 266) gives 32.36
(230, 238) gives 29.76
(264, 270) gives 29.77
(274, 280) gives 25.73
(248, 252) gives 42.96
